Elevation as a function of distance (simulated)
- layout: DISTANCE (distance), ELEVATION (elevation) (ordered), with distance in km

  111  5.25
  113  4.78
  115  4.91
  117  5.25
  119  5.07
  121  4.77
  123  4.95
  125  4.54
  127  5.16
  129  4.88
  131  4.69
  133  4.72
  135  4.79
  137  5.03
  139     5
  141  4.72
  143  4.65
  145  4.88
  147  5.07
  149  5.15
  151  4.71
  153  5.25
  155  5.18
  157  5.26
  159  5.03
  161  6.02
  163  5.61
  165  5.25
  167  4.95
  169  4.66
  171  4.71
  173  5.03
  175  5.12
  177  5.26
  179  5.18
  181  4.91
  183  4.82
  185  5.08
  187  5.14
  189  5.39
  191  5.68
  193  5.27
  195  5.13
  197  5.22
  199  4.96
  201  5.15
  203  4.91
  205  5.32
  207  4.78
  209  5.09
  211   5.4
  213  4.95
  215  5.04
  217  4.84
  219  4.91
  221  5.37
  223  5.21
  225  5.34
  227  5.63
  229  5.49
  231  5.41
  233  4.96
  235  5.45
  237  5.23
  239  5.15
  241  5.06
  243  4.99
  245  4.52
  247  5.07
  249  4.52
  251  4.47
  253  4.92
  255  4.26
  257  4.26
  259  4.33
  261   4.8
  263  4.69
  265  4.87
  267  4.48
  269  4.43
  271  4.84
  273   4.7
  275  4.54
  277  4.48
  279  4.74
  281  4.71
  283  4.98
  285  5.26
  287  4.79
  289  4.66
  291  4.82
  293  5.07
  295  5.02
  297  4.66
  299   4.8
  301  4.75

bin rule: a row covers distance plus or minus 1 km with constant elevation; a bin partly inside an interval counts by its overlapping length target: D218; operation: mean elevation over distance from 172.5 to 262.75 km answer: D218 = 5.04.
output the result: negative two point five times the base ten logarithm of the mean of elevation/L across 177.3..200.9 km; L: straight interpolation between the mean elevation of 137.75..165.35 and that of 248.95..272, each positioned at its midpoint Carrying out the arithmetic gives -0.05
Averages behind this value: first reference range 5.12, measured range 5.16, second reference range 4.57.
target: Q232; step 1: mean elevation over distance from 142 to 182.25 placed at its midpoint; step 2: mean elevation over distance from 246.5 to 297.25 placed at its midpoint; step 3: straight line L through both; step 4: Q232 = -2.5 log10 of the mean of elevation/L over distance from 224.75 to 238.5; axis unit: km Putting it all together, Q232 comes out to -0.11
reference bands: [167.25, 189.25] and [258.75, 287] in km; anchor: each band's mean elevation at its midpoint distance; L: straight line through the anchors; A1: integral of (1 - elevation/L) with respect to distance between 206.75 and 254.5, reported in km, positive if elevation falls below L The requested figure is -2.18 km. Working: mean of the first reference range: 5.01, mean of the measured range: 5.07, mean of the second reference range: 4.72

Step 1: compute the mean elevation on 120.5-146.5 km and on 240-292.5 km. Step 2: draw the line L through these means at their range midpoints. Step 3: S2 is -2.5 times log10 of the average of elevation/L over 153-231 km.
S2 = -0.09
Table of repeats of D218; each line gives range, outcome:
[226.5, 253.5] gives 5.05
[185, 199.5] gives 5.25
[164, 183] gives 5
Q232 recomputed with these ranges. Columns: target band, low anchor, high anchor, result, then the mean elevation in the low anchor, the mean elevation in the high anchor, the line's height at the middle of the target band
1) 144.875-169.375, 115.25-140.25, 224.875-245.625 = -0.04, 4.9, 5.21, 4.99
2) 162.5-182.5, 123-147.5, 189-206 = 0.00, 4.84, 5.22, 5.07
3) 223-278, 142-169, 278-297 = 0.02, 5.14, 4.88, 4.95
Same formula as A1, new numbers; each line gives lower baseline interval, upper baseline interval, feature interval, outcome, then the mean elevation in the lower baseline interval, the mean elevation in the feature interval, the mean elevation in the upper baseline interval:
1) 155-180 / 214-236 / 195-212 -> 0.4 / 5.17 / 5.11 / 5.24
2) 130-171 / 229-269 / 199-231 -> -1.8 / 5.02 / 5.16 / 4.82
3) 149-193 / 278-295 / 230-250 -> -0.2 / 5.16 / 5.04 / 4.89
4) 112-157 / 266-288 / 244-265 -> 0.7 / 4.92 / 4.6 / 4.72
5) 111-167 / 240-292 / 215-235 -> -1.8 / 5.01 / 5.24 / 4.7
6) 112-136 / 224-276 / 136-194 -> -2.8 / 4.88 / 5.1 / 4.86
